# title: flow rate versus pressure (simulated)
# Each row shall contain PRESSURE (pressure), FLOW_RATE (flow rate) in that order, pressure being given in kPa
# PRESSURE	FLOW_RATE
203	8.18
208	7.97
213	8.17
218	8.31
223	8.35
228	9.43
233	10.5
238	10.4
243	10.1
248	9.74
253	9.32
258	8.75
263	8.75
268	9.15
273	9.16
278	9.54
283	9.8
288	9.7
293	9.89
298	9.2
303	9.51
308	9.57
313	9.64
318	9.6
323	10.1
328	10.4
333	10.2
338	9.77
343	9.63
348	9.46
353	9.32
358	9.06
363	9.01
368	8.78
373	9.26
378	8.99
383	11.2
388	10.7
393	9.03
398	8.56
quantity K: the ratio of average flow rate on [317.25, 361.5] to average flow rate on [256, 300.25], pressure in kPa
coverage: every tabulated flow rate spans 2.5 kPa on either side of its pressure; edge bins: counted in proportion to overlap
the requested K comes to 1.0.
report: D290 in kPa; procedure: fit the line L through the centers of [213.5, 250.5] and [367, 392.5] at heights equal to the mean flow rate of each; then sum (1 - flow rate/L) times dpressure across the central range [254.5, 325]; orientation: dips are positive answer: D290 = 1.1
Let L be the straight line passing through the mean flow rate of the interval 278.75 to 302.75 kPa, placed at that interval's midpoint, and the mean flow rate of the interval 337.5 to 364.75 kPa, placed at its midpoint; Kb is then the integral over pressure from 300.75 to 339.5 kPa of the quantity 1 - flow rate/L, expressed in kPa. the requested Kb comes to -1.5 kPa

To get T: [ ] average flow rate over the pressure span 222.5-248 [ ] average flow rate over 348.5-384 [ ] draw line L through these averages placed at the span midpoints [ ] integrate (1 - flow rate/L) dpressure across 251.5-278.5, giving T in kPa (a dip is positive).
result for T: 1.84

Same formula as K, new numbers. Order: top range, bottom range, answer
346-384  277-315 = 0.97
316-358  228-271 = 1.02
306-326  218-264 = 1.03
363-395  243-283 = 1.03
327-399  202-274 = 1.05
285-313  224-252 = 0.97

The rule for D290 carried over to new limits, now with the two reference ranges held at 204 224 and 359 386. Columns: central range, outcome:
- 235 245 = -2.24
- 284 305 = -1.82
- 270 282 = -0.99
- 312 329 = -1.66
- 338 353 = -0.51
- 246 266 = -1.42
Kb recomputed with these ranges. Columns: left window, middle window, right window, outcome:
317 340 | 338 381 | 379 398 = 3.3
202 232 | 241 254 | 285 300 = -1.1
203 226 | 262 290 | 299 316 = -0.9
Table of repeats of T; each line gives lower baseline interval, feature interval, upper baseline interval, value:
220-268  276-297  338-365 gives -0.6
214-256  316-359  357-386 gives -1.5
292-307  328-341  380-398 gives -0.5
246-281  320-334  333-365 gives -1.2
